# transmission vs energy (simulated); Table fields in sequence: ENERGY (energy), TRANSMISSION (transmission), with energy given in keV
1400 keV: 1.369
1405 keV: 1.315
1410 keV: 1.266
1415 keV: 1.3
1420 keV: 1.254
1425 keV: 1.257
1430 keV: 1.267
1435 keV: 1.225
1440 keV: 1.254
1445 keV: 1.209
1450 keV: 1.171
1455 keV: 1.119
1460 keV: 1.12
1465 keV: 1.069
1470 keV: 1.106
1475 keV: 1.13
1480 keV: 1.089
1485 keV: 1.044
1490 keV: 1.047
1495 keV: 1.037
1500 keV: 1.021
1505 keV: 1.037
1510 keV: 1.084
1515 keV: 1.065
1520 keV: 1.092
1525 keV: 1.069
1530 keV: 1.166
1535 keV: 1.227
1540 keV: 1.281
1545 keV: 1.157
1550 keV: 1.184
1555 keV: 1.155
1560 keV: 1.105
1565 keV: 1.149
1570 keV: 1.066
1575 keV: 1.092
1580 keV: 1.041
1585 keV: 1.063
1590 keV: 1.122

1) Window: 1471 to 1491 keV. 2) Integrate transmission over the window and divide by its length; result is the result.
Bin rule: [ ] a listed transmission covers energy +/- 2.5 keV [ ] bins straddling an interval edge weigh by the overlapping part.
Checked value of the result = 1.08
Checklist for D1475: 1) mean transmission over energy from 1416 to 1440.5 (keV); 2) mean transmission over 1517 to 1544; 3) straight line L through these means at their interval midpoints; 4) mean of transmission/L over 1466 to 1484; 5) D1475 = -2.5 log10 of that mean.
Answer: 0.11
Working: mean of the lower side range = 1.25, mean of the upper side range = 1.16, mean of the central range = 1.1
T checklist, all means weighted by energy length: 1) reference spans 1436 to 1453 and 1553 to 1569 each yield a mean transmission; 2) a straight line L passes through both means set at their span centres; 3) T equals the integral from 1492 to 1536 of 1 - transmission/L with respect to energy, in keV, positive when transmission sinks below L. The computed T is 2.9 keV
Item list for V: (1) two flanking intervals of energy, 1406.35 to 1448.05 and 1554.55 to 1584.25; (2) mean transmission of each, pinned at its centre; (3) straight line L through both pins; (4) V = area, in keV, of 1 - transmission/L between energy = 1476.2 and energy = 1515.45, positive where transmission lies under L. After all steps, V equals 4.1 keV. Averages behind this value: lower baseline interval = 1.25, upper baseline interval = 1.1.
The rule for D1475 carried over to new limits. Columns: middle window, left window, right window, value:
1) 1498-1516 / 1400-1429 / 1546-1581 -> 0.13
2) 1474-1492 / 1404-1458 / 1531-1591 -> 0.12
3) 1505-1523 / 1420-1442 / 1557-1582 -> 0.08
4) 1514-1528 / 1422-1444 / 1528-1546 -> 0.13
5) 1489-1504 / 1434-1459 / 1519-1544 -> 0.14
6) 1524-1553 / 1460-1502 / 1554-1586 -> -0.10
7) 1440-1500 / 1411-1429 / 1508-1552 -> 0.10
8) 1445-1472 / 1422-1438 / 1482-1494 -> 0.02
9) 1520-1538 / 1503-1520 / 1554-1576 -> -0.07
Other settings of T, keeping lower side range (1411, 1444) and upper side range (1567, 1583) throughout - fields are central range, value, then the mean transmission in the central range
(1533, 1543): -1.20 keV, 1.25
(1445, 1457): 0.67 keV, 1.16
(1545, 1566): -1.06 keV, 1.15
